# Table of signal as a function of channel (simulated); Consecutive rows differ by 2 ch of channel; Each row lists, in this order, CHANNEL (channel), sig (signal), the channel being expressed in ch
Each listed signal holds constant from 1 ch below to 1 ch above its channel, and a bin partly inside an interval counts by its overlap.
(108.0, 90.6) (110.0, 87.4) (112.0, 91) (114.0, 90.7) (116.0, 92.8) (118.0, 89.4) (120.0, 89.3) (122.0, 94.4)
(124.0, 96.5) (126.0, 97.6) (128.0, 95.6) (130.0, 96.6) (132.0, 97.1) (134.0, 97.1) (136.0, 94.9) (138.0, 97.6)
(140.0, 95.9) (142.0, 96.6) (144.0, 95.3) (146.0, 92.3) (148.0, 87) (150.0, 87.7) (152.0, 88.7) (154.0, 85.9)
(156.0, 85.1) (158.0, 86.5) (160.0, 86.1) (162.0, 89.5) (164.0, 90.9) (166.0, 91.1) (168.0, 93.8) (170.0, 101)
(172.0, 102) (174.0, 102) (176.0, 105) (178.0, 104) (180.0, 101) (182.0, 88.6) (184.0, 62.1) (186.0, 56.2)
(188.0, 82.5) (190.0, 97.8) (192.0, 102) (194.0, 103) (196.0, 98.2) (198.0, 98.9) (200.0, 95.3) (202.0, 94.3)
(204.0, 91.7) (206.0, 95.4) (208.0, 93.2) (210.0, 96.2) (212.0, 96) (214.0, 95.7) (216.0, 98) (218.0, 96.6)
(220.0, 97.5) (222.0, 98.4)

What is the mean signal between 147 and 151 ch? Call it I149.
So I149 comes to 87.3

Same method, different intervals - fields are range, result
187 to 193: 94.1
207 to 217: 95.8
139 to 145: 95.9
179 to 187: 77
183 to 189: 66.9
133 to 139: 96.5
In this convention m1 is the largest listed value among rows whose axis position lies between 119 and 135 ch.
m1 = 97.6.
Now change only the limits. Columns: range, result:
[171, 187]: 105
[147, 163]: 89.5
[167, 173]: 102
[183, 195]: 103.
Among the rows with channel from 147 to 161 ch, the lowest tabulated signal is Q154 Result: 85.1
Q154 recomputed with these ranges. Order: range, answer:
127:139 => 94.9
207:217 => 93.2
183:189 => 56.2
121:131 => 94.4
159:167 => 86.1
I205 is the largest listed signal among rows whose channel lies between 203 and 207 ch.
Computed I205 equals 95.4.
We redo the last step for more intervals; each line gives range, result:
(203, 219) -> 98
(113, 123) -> 94.4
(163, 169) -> 93.8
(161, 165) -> 90.9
